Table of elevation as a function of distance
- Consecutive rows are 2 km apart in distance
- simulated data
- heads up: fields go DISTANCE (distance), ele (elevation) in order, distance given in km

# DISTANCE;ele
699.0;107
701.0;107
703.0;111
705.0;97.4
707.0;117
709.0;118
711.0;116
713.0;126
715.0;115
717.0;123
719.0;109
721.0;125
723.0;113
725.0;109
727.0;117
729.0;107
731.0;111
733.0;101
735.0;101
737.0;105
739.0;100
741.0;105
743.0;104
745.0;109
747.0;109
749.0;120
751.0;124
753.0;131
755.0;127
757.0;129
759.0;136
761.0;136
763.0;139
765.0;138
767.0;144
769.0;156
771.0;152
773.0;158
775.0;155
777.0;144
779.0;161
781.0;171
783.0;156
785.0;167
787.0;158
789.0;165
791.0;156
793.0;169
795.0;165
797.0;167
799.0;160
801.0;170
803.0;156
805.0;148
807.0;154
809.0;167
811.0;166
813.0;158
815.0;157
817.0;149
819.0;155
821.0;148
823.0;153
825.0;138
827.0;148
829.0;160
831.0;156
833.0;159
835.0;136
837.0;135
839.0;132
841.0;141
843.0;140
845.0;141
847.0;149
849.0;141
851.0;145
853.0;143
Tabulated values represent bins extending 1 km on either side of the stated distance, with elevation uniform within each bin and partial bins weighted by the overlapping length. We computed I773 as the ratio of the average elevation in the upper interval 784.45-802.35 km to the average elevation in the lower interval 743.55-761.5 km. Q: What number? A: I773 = 1.3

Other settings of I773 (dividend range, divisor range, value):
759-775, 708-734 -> 1.27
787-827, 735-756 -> 1.40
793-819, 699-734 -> 1.42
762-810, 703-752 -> 1.41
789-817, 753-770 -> 1.17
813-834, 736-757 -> 1.34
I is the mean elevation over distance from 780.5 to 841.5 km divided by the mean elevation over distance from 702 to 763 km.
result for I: 1.35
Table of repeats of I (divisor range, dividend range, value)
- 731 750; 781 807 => 1.52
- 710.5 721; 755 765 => 1.13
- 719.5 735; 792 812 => 1.46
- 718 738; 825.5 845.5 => 1.32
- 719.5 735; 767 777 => 1.38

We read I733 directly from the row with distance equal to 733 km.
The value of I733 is 101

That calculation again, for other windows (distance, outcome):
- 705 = 97.4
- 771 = 152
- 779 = 161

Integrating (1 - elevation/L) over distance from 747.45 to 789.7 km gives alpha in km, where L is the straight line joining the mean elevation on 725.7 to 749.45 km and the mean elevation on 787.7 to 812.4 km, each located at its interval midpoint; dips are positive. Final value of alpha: -3.4 km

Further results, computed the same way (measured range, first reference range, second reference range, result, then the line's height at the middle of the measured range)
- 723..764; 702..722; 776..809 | 5.4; 133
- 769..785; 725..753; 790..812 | -1.8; 141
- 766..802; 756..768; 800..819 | -3.2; 147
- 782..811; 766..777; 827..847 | -2.3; 149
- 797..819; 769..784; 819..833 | -0.8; 153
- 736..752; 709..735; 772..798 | 2.6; 130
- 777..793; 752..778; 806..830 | -1.6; 147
